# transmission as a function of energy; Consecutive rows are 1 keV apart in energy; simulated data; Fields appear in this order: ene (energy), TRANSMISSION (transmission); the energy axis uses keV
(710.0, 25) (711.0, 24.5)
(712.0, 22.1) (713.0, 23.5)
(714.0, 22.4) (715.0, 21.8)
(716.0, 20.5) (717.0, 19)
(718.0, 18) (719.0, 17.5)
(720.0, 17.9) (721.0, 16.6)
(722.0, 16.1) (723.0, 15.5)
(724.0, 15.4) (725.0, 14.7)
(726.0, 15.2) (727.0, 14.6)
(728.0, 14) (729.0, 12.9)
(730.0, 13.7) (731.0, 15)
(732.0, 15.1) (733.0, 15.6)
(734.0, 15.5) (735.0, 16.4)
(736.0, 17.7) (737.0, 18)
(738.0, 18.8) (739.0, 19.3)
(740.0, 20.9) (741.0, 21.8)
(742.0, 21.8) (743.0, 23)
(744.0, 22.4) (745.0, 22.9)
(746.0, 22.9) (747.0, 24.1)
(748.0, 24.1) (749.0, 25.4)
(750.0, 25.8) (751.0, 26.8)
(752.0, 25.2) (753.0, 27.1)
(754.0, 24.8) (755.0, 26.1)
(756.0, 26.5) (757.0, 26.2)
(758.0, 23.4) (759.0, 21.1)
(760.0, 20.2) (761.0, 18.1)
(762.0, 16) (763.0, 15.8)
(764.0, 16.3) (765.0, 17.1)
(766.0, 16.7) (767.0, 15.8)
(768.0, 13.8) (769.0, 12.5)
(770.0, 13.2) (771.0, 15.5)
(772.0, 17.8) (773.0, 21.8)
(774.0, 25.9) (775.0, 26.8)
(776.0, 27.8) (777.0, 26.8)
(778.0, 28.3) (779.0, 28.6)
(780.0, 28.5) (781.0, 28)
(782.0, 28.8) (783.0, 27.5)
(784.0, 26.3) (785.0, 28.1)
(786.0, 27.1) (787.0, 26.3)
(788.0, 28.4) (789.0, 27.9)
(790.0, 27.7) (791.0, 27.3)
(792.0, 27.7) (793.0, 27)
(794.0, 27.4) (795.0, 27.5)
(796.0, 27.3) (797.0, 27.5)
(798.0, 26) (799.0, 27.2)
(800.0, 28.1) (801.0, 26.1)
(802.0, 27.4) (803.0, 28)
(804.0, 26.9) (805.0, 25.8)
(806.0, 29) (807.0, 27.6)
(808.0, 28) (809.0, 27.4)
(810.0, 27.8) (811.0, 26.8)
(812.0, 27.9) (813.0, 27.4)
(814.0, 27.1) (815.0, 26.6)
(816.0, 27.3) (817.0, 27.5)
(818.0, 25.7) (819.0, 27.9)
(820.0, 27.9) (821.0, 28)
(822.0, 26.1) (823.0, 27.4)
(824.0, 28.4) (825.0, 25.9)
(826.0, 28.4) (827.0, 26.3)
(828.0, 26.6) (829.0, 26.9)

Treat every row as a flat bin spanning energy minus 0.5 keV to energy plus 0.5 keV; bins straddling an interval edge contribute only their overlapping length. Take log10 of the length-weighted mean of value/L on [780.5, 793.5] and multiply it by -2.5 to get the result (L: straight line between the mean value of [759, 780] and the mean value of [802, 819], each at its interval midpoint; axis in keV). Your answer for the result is -0.19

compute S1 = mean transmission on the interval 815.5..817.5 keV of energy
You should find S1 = 27.4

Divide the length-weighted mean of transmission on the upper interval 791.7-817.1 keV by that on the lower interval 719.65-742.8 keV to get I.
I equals 1.64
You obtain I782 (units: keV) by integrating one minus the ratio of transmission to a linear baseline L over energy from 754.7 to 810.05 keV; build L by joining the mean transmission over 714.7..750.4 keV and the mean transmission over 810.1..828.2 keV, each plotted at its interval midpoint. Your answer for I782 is -1.9 keV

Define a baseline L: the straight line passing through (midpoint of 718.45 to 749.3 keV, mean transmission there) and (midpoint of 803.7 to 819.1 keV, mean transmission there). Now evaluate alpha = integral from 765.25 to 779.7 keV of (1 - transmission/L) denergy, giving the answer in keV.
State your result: 1.3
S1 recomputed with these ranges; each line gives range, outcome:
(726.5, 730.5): 13.8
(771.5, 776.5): 24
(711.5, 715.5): 22.5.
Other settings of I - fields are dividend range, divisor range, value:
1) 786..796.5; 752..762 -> 1.17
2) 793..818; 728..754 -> 1.33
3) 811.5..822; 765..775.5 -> 1.52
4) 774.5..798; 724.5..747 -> 1.53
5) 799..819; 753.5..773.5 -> 1.44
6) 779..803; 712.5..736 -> 1.63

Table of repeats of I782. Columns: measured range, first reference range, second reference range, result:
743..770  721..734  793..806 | -2.4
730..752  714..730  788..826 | -1.6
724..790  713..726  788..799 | 4.3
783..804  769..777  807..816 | -2.5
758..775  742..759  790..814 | 5.1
